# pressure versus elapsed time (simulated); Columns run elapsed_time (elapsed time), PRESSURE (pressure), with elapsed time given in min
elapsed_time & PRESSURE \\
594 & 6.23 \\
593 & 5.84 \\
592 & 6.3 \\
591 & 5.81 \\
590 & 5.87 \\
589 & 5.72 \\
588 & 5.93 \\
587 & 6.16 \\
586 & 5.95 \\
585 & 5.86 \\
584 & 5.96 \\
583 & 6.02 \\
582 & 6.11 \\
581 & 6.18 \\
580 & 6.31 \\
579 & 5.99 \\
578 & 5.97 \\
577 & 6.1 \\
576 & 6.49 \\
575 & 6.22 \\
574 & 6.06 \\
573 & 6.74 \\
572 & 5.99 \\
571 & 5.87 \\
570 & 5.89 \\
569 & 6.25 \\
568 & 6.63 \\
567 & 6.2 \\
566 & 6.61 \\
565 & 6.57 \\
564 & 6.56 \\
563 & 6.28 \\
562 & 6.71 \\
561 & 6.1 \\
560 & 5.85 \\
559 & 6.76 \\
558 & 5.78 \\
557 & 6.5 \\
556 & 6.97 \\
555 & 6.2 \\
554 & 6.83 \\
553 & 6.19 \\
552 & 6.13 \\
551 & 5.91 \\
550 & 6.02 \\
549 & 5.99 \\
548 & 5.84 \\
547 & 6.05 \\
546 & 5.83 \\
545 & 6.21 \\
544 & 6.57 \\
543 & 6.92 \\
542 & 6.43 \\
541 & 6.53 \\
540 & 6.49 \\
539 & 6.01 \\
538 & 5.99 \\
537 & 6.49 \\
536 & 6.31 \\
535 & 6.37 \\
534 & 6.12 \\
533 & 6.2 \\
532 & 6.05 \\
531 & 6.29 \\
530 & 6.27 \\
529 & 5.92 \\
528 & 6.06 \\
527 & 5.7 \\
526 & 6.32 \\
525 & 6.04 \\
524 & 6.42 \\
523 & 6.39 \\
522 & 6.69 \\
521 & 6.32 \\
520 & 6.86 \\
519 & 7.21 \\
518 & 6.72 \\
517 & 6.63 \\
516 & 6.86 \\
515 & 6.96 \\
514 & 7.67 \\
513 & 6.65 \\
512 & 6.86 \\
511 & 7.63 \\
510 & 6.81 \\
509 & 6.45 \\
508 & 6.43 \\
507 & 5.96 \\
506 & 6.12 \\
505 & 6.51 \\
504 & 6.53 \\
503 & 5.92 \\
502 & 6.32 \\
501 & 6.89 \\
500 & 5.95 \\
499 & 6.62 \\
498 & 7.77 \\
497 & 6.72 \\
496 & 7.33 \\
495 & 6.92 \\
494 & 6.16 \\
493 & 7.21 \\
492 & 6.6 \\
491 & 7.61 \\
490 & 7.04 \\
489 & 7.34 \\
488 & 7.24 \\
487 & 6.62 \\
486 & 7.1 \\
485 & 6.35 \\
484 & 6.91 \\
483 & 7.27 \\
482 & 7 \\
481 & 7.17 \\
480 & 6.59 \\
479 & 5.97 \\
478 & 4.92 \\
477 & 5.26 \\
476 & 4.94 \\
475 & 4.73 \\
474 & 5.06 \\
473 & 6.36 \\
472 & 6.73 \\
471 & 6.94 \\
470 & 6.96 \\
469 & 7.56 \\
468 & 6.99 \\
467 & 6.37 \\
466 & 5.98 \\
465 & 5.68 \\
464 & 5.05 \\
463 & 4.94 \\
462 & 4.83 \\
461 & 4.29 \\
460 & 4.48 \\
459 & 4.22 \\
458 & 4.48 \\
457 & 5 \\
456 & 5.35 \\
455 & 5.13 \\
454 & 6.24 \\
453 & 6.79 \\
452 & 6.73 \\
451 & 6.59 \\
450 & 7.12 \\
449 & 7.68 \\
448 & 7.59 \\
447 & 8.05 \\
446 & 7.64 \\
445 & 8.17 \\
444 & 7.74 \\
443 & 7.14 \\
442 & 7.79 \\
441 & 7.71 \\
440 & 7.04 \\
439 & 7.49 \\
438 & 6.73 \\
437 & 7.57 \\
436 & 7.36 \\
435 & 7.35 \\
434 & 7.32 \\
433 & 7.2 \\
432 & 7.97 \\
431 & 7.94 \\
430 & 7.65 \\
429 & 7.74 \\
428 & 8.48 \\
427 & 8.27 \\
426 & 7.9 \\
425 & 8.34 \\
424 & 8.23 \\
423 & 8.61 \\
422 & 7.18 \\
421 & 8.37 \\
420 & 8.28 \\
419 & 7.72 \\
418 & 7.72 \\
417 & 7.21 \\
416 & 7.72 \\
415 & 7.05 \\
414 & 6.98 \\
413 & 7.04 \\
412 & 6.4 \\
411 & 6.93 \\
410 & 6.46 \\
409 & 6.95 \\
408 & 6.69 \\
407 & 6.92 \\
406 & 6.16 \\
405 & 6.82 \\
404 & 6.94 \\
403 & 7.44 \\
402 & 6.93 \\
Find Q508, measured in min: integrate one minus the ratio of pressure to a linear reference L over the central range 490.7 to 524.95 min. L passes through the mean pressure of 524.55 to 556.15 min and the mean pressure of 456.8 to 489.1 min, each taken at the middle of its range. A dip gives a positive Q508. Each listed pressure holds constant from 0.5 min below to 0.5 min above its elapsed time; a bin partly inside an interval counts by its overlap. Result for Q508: -3.4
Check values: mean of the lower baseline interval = 5.97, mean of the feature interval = 6.71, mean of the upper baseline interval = 6.22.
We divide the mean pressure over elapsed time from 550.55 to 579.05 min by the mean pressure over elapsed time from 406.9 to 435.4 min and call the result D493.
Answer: 0.8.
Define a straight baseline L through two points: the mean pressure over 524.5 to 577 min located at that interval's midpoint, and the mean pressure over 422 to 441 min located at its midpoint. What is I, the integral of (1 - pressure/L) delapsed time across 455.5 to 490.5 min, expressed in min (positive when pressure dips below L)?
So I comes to 5.84 min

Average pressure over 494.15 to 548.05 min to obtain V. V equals 6.49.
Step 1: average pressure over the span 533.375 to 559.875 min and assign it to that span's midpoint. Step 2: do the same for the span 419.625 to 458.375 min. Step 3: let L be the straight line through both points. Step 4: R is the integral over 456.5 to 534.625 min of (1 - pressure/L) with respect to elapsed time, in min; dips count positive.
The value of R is 5.0 min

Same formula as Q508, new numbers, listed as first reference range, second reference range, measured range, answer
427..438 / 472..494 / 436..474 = 3.5 min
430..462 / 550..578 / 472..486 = 1.1 min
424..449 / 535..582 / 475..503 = 1.8 min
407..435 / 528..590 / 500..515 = 0.2 min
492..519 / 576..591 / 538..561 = 0.2 min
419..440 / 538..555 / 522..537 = 0.6 min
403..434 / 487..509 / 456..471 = 3.2 min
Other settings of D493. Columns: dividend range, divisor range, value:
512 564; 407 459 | 0.88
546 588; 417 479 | 0.92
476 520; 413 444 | 0.87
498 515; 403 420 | 0.94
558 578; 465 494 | 0.97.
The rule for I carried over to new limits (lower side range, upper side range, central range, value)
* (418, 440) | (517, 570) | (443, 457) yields 1.1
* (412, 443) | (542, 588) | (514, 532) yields 0.5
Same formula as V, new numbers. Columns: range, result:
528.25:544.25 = 6.3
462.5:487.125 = 6.21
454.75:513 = 6.25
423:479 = 6.66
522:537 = 6.2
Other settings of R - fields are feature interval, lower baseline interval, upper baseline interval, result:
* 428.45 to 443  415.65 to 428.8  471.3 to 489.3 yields 0.24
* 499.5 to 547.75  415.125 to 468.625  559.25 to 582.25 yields 0.61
